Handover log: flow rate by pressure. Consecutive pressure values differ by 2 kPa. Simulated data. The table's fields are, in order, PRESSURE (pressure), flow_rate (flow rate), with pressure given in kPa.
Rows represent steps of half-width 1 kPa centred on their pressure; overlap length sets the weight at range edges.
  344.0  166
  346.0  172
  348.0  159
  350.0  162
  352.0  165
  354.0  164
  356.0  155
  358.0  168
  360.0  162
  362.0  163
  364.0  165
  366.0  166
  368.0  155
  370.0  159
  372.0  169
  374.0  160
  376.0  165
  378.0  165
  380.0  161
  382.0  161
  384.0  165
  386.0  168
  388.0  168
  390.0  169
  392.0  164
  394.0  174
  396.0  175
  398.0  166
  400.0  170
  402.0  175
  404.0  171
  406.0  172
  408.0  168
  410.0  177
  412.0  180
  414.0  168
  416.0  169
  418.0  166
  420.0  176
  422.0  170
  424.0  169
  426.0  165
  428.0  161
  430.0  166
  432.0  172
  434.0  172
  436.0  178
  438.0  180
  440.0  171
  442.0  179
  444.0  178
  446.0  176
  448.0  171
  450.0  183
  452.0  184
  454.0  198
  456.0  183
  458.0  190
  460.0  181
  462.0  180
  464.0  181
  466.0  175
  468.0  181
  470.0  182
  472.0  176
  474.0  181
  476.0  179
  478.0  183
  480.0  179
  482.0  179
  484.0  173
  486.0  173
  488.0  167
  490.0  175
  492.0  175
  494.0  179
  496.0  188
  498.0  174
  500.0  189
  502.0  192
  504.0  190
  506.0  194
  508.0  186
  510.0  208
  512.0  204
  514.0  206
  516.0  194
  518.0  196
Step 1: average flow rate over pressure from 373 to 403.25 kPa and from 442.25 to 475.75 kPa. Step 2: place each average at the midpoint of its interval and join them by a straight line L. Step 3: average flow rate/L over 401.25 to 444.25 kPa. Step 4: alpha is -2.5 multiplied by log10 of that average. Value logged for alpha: 0.01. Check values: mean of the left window 167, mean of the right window 181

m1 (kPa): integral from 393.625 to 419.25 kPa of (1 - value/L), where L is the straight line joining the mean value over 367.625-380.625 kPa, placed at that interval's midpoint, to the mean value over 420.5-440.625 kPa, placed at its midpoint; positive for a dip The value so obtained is -0.7 kPa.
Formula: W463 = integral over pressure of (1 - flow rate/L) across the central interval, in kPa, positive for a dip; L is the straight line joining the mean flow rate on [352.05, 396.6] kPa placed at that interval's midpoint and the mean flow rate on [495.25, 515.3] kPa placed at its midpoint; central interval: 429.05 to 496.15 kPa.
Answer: 2.0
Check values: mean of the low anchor 165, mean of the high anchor 193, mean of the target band 178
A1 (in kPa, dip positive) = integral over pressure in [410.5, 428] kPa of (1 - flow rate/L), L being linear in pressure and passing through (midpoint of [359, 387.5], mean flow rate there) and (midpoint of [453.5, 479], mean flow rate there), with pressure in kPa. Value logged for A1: 0.2 kPa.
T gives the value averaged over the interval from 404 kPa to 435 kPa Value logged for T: 170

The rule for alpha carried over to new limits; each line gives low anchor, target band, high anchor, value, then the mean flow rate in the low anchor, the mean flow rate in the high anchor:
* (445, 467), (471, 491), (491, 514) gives 0.06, 182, 190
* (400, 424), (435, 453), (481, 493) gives -0.03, 172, 174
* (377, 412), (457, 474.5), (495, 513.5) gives 0.02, 169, 192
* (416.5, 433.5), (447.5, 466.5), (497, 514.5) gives -0.03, 168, 193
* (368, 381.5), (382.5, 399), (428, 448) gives -0.02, 162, 174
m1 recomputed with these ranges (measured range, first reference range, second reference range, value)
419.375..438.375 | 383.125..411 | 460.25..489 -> 0.3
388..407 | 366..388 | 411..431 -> -0.5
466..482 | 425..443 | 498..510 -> 0.2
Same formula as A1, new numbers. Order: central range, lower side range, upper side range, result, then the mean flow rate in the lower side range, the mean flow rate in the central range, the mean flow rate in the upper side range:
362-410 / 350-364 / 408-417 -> 0.4 kPa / 163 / 167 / 173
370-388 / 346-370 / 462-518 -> 0.2 kPa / 162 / 164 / 184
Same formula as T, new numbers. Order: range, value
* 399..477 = 176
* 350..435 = 167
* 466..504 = 179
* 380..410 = 169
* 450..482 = 182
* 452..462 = 187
